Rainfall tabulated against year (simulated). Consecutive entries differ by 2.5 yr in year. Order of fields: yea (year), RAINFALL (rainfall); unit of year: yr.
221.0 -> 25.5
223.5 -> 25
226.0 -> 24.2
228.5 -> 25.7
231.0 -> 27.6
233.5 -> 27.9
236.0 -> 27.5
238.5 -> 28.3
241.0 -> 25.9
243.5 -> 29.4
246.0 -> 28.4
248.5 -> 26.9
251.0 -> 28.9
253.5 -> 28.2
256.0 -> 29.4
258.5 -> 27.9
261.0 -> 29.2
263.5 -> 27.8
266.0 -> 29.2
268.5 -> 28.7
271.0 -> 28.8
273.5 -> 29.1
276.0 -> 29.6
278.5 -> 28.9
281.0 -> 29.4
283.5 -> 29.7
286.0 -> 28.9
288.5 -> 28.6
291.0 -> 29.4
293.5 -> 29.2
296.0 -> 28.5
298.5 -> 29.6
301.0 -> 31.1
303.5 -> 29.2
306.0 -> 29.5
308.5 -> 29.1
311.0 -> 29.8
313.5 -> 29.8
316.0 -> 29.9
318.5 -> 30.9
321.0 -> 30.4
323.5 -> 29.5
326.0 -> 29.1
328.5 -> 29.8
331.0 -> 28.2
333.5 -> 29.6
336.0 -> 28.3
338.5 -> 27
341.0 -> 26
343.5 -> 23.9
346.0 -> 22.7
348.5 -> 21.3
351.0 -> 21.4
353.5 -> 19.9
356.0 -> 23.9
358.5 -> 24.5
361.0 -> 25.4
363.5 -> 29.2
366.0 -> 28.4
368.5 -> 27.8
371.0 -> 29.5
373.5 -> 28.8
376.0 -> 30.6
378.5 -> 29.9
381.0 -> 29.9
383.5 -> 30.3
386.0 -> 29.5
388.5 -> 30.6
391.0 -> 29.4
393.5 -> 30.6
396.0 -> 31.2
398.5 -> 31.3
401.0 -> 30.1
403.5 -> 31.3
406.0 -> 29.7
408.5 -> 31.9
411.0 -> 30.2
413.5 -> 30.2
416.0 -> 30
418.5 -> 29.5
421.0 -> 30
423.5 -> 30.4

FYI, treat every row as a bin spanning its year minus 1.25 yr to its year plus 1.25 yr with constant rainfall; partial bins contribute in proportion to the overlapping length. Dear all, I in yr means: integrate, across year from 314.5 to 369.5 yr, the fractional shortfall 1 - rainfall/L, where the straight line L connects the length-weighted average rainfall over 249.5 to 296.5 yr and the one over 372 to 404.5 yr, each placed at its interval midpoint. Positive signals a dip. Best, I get 5.57 yr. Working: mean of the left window 28.9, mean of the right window 30.3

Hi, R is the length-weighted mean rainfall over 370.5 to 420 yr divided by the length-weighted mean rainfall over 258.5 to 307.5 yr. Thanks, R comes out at 1.0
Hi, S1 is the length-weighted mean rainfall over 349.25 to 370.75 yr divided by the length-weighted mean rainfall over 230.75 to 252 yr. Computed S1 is 0.9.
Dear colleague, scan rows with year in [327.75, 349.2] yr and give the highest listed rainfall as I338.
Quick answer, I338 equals 29.8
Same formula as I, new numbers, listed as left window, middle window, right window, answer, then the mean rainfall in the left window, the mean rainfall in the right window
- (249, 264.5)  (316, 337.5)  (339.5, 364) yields -3.9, 28.5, 23.7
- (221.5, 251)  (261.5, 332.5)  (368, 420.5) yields -2.8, 27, 30.1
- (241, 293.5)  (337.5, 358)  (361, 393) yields 4.2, 28.8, 29.4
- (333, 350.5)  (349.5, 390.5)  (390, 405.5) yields 0.8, 25.2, 30.6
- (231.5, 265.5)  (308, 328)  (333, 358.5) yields -3.5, 28.1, 24.3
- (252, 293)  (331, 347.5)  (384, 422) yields 1.9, 28.9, 30.4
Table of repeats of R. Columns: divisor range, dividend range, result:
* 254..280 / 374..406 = 1.05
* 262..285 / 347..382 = 0.91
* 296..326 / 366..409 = 1.01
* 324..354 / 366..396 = 1.15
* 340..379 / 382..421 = 1.18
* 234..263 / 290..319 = 1.05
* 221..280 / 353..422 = 1.05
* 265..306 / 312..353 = 0.93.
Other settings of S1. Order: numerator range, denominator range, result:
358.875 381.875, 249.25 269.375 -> 1.00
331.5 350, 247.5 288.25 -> 0.89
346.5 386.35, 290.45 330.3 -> 0.90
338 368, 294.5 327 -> 0.82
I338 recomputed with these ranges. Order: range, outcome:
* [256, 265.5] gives 29.4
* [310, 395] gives 30.9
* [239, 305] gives 31.1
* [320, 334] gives 30.4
